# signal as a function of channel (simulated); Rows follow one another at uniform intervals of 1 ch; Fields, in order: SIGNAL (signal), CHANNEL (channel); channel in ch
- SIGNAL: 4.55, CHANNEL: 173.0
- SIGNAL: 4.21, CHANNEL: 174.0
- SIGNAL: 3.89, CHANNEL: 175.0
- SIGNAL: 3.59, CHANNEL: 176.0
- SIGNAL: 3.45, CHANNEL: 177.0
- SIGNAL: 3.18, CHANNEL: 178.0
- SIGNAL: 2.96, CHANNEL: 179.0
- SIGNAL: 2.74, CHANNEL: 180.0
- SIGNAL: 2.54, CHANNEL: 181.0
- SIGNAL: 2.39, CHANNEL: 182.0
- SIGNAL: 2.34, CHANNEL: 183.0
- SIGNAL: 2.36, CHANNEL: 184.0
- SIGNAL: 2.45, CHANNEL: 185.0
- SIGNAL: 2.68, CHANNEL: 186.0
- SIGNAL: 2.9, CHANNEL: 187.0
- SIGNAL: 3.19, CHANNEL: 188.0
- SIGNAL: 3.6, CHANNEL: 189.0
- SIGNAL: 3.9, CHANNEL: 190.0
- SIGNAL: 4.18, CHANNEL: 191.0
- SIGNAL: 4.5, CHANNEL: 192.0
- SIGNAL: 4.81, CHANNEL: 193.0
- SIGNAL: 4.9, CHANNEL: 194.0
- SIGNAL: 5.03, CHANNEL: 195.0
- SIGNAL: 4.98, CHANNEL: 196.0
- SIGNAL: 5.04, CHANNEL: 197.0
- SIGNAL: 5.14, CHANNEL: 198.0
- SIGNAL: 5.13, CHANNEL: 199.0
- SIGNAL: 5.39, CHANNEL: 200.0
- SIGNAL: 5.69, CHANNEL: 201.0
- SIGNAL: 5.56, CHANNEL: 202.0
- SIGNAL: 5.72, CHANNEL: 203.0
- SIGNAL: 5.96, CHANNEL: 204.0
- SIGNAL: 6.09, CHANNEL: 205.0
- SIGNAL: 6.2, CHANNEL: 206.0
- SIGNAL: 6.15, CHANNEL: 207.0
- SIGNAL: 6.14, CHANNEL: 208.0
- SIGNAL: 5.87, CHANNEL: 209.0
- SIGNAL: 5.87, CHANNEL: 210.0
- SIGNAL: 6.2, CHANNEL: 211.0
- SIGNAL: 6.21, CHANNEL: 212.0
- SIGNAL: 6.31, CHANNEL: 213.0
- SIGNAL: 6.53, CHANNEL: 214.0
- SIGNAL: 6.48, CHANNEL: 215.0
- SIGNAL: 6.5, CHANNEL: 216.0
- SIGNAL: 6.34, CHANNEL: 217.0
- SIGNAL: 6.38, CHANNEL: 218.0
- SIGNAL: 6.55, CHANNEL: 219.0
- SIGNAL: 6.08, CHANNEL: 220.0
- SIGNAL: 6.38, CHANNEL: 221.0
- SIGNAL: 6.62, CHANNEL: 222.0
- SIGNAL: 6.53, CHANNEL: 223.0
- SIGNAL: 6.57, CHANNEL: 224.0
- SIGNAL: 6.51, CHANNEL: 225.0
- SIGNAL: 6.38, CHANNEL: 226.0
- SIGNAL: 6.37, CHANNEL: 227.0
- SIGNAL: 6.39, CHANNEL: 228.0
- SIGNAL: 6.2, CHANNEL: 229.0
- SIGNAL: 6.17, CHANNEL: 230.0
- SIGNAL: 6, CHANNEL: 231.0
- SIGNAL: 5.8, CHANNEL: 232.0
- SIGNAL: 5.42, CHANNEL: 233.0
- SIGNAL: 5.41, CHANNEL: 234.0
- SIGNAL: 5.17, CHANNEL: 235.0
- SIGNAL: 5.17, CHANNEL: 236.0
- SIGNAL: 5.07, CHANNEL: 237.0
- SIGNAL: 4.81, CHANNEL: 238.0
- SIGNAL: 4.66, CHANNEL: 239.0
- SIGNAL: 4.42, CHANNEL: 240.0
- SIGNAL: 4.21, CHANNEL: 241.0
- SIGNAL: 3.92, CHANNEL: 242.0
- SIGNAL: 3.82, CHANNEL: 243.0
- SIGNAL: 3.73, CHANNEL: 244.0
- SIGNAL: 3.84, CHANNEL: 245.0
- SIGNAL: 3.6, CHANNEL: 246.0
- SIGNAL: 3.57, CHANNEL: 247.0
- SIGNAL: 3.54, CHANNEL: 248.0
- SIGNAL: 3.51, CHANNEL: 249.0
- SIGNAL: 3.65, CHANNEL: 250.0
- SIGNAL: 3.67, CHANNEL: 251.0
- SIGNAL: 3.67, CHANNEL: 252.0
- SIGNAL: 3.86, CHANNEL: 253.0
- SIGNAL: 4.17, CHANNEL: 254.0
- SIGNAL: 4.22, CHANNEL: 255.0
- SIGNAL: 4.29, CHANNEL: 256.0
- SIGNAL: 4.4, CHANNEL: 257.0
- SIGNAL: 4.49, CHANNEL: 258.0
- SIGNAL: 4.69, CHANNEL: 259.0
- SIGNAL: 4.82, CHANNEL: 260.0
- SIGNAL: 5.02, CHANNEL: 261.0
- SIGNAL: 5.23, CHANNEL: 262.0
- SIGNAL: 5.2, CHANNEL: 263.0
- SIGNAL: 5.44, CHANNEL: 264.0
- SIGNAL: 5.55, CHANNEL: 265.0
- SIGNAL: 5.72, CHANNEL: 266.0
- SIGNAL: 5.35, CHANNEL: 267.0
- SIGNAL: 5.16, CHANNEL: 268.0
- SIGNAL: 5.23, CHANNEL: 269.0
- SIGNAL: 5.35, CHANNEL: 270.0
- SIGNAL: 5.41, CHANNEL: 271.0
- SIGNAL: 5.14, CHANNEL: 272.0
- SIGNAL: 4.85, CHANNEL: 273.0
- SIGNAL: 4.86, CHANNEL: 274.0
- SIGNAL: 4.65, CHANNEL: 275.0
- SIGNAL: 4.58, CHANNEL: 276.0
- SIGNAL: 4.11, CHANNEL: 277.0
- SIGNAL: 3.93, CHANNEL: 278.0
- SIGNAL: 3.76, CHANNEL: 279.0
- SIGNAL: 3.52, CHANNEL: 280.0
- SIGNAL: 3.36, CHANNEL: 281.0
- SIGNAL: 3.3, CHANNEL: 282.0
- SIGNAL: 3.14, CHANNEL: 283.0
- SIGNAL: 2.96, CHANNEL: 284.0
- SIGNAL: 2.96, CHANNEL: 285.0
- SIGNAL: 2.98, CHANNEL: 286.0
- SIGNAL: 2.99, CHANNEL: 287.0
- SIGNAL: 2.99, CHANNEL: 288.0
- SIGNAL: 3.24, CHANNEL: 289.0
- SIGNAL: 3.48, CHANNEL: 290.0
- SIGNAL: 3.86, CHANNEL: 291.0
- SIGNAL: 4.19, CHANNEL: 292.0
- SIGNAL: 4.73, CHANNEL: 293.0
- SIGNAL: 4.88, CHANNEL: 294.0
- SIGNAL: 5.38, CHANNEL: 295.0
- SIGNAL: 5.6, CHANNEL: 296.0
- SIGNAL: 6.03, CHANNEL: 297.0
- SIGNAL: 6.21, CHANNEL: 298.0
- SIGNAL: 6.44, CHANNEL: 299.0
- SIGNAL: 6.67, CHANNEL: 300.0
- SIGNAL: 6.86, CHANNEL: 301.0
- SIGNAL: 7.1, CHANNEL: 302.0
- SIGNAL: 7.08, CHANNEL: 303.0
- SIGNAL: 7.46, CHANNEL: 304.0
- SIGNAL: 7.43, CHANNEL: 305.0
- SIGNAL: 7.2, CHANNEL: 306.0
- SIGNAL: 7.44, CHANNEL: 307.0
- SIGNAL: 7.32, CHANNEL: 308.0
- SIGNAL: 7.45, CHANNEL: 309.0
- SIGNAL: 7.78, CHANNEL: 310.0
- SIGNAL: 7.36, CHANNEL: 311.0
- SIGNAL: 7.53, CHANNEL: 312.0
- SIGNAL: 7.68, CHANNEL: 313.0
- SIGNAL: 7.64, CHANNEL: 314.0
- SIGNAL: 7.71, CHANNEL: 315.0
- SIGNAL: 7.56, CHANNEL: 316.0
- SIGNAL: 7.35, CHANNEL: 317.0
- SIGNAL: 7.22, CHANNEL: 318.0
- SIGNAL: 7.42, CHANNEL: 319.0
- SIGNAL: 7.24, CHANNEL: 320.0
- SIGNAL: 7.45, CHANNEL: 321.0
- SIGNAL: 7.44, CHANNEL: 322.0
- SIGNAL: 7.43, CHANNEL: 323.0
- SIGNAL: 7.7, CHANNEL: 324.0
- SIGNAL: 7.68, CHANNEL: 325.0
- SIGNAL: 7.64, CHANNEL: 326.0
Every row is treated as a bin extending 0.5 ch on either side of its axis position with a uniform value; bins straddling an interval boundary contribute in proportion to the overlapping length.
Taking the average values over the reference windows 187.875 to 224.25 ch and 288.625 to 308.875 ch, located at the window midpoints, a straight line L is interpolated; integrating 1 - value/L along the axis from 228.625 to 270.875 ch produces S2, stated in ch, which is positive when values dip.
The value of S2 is 8.1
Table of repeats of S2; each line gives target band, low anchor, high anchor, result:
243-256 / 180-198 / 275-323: 2.74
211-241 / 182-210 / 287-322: -4.93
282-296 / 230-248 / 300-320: 6.08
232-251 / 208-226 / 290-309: 5.93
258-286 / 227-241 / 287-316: 6.29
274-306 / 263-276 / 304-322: 8.06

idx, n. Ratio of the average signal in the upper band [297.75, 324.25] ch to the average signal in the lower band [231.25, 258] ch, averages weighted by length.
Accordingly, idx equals 1.70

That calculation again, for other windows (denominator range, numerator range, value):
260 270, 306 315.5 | 1.42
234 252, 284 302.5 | 1.14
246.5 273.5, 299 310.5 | 1.56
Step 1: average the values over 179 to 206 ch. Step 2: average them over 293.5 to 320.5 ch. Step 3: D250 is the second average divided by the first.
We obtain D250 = 1.7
